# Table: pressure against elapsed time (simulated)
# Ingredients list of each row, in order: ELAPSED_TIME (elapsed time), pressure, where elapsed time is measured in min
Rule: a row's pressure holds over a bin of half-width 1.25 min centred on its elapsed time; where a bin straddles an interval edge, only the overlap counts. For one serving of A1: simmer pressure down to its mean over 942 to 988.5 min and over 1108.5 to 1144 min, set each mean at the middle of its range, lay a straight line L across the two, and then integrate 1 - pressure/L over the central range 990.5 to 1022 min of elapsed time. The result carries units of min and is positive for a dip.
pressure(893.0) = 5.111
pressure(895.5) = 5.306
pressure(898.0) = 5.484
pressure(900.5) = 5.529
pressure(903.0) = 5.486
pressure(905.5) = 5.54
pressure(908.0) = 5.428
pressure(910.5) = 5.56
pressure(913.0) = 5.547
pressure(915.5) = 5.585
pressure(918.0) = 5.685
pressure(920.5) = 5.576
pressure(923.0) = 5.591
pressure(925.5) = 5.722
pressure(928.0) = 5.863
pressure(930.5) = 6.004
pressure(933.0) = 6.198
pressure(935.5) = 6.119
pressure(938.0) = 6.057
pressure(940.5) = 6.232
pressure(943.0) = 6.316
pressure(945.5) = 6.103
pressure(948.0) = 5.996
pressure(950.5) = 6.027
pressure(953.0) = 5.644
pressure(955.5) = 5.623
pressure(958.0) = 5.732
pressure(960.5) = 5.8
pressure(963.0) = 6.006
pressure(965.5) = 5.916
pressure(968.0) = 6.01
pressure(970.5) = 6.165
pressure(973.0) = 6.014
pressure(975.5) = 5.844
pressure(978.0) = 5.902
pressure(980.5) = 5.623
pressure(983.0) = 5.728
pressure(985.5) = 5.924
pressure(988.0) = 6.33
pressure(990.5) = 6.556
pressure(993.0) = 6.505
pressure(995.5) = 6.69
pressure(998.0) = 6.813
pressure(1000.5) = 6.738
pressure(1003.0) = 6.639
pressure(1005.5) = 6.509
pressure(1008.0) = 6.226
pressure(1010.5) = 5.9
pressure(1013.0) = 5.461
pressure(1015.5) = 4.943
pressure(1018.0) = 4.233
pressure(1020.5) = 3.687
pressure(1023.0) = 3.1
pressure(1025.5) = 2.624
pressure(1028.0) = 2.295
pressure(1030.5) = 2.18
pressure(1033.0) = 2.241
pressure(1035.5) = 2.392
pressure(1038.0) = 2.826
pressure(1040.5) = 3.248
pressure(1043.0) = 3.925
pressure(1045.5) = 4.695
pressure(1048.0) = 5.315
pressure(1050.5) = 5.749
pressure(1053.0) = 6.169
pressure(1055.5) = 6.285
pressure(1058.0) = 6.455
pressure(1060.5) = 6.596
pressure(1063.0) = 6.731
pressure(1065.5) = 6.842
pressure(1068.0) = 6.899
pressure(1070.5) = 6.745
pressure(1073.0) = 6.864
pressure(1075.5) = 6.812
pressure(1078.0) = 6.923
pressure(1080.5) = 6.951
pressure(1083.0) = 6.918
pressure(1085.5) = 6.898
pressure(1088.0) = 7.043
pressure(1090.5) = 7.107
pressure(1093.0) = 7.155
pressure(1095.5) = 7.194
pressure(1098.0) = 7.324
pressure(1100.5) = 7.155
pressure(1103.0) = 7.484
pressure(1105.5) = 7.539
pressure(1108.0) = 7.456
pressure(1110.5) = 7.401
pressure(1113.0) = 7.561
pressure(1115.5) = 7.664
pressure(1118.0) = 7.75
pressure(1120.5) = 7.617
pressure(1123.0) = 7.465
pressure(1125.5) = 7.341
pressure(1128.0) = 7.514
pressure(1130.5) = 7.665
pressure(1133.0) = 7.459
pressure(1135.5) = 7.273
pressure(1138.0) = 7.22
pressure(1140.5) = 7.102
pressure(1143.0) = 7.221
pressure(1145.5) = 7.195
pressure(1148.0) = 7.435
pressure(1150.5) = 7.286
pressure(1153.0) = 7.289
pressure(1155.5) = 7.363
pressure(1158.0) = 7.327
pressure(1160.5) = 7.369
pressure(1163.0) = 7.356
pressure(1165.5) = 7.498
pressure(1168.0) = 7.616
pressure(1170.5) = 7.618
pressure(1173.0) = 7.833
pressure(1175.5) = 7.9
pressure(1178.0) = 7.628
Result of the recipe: 2.1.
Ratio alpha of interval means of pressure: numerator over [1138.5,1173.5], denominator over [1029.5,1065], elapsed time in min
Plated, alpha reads 1.57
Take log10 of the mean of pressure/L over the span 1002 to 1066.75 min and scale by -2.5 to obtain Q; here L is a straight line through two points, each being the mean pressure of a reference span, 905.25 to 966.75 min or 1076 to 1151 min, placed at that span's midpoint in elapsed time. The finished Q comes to 0.37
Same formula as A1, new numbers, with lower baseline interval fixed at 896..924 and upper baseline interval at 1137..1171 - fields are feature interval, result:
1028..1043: 8.8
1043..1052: 2.0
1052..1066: 0.3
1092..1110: -1.0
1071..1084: -0.2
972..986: 0.5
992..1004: -1.0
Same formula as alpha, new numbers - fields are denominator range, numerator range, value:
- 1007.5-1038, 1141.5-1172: 2.01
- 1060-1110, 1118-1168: 1.05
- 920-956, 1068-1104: 1.18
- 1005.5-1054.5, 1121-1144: 1.78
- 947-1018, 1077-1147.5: 1.22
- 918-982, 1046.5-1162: 1.20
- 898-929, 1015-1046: 0.57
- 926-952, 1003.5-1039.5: 0.65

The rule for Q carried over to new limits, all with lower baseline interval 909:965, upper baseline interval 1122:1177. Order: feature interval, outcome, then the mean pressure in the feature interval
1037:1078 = 0.165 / 5.81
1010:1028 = 0.500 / 4.07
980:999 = -0.007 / 6.29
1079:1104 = -0.018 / 7.12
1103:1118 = -0.059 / 7.54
